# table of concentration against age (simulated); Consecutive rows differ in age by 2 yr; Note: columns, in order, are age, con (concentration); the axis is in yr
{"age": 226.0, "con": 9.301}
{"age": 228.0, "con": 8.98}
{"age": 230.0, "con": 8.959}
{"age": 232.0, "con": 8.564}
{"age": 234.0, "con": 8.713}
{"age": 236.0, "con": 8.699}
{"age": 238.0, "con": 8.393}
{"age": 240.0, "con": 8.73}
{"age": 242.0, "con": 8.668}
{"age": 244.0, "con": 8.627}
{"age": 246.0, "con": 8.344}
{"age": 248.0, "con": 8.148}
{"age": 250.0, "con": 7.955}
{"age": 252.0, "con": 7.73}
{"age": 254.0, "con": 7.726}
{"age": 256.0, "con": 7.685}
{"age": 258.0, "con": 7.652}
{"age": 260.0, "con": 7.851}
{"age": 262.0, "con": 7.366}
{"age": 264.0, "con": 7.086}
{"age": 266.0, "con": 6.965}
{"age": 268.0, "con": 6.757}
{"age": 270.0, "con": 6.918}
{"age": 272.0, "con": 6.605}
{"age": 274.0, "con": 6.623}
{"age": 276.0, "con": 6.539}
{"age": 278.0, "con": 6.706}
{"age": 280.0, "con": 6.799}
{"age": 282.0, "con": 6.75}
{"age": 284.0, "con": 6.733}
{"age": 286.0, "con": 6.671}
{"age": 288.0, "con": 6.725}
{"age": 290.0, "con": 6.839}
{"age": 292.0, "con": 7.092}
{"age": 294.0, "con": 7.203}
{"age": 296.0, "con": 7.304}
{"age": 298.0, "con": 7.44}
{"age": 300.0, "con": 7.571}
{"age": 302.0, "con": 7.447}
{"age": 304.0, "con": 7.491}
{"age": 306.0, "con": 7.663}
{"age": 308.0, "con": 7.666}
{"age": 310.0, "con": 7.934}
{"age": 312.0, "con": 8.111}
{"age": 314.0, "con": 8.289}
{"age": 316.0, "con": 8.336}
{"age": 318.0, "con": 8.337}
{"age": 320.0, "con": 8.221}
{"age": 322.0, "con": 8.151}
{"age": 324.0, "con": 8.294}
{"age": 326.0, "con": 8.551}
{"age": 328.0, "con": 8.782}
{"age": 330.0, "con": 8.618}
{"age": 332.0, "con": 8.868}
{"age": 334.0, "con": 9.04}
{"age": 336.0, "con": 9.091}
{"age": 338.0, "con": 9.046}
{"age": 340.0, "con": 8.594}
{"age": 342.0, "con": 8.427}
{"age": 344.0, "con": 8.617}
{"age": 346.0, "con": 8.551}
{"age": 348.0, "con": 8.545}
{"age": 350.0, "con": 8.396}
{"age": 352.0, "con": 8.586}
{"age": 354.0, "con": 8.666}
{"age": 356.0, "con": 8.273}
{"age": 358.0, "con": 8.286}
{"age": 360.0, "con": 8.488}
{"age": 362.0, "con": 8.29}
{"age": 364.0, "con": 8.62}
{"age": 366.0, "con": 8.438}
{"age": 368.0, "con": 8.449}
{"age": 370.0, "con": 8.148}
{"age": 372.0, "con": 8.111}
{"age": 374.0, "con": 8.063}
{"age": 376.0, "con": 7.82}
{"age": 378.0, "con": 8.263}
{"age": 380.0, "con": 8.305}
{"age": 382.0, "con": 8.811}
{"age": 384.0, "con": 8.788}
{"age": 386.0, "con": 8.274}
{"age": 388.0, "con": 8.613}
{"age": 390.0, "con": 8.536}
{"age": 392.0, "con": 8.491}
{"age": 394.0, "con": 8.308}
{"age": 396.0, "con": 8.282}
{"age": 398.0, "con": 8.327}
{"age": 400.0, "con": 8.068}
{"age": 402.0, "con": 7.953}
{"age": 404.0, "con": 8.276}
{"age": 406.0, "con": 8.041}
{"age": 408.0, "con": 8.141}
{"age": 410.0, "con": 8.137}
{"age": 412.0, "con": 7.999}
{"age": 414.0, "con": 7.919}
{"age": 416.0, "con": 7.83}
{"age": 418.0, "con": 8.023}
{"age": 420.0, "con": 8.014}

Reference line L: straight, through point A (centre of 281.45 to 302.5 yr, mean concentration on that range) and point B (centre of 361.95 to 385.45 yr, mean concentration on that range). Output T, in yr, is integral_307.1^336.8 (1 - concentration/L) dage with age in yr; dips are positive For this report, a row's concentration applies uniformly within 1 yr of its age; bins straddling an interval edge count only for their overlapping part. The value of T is -3.5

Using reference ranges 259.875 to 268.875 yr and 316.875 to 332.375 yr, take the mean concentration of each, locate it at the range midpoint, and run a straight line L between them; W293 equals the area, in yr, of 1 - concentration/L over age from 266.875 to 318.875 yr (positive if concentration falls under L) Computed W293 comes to 3.5 yr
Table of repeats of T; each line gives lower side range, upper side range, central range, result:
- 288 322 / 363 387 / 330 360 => -2.2 yr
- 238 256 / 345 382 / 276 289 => 2.4 yr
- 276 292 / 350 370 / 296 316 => -1.4 yr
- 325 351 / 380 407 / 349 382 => 0.8 yr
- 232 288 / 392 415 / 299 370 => -4.6 yr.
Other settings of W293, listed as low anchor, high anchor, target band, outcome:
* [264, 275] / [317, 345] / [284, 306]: 1.1 yr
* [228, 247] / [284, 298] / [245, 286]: 2.9 yr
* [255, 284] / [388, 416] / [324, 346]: -3.3 yr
